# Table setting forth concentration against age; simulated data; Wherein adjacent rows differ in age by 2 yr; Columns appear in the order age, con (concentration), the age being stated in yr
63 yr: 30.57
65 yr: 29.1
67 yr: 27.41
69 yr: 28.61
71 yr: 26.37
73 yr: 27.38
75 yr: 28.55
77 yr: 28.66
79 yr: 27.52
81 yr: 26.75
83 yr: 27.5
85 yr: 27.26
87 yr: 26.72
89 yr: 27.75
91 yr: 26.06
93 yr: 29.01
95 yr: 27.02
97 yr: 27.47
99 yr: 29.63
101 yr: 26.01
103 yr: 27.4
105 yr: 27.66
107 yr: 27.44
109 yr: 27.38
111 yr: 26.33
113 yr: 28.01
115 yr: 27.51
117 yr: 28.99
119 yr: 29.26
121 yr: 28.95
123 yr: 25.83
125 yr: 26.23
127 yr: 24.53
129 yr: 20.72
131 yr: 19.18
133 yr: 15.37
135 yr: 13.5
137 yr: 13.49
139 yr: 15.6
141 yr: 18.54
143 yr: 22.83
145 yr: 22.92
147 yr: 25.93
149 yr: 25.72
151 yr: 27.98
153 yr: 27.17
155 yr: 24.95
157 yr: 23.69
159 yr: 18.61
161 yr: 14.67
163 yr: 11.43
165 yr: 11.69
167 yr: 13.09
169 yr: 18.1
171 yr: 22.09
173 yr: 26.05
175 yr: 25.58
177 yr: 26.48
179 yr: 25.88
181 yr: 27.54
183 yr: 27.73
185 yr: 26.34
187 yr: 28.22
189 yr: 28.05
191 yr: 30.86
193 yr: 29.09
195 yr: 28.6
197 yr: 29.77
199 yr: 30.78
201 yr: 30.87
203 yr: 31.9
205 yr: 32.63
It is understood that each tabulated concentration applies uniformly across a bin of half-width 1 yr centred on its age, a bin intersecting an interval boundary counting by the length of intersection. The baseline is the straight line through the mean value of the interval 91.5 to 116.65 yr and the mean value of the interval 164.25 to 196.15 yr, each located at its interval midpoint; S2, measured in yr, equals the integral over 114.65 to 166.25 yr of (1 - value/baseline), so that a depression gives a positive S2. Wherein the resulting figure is 9.21 yr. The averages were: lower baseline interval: 27.6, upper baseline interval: 24.8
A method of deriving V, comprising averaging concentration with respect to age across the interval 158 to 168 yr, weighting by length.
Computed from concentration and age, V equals 13.9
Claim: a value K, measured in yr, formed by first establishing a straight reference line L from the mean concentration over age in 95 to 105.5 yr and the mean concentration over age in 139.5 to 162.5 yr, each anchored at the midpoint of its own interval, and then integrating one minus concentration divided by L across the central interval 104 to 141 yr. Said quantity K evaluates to 2.94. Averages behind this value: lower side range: 27.6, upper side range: 22.6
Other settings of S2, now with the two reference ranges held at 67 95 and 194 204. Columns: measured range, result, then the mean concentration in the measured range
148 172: 7.7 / 19.9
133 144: 4.7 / 16.7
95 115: 0.5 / 27.5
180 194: 0.9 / 28.3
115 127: 0.4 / 27.5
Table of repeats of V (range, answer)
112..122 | 28.5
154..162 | 20.5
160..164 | 13.1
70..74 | 26.9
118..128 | 27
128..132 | 19.9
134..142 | 15.3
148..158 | 25.9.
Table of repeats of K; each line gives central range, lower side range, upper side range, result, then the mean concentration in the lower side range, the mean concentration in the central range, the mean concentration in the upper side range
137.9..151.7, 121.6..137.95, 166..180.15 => -1.07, 20.1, 22.6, 22.5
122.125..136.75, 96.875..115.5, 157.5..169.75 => 1.44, 27.5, 20.3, 14.9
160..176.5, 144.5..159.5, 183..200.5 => 5.30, 24.9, 18.1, 28.9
